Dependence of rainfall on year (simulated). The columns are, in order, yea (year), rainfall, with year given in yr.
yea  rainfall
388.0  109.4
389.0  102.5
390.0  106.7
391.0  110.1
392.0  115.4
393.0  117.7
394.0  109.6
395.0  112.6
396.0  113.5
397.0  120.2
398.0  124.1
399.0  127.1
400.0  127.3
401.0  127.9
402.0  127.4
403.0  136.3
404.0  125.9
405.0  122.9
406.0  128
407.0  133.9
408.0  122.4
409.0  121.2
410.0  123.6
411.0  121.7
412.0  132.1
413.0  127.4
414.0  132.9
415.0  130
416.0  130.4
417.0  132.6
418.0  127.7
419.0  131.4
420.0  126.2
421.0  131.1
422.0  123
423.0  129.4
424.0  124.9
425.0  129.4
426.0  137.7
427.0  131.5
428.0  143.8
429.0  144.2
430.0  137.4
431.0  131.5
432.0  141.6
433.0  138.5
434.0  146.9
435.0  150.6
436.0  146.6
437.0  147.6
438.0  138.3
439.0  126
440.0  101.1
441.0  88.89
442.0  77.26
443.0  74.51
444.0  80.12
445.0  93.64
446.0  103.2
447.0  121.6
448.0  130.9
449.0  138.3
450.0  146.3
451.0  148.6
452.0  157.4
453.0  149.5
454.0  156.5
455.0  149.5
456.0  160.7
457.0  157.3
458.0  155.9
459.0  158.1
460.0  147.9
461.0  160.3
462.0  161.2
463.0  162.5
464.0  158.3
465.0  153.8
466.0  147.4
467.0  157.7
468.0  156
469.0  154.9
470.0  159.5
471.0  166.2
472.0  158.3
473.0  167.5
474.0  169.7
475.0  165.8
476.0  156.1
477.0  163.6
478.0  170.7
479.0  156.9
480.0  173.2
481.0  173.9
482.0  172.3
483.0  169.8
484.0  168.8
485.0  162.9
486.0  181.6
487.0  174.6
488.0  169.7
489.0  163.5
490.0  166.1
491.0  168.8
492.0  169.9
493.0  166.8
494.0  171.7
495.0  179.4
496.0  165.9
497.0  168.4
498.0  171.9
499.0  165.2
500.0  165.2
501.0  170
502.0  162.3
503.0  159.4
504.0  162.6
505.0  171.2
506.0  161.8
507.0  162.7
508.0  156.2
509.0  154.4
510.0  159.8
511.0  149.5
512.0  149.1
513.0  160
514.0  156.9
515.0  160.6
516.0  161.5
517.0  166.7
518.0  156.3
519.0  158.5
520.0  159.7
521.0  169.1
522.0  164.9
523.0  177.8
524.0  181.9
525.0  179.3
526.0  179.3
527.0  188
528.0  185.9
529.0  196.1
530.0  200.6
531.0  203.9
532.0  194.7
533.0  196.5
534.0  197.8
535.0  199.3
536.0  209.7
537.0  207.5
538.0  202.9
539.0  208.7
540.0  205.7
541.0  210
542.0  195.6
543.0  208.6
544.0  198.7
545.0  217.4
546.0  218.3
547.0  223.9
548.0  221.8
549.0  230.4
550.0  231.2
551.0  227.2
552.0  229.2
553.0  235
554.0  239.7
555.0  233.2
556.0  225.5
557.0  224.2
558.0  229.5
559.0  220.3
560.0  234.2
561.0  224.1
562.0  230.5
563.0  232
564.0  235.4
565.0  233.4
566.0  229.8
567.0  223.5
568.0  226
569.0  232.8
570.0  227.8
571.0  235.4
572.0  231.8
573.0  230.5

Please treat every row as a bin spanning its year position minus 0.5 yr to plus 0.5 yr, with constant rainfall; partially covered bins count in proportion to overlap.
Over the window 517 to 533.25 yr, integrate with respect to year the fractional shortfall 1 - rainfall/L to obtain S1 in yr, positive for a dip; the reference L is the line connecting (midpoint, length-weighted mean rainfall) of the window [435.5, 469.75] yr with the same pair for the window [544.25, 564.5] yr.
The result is 1.8 yr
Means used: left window 137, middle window 180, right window 228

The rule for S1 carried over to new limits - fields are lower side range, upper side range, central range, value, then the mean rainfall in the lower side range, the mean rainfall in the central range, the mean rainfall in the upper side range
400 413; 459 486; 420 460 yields 3.5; 127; 132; 162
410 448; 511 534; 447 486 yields -3.5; 125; 158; 175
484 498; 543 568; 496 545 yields 4.5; 170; 178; 227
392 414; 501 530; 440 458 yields 2.1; 124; 126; 167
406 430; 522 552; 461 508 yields 1.5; 130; 165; 203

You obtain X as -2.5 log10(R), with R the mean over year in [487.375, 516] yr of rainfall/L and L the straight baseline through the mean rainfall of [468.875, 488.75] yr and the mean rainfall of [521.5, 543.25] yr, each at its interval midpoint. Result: 0.09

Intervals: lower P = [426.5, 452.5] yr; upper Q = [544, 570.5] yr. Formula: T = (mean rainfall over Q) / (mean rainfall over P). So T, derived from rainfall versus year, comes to 1.80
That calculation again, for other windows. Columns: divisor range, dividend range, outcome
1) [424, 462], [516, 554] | 1.48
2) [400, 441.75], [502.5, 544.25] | 1.38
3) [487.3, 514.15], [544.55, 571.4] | 1.39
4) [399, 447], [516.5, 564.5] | 1.64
